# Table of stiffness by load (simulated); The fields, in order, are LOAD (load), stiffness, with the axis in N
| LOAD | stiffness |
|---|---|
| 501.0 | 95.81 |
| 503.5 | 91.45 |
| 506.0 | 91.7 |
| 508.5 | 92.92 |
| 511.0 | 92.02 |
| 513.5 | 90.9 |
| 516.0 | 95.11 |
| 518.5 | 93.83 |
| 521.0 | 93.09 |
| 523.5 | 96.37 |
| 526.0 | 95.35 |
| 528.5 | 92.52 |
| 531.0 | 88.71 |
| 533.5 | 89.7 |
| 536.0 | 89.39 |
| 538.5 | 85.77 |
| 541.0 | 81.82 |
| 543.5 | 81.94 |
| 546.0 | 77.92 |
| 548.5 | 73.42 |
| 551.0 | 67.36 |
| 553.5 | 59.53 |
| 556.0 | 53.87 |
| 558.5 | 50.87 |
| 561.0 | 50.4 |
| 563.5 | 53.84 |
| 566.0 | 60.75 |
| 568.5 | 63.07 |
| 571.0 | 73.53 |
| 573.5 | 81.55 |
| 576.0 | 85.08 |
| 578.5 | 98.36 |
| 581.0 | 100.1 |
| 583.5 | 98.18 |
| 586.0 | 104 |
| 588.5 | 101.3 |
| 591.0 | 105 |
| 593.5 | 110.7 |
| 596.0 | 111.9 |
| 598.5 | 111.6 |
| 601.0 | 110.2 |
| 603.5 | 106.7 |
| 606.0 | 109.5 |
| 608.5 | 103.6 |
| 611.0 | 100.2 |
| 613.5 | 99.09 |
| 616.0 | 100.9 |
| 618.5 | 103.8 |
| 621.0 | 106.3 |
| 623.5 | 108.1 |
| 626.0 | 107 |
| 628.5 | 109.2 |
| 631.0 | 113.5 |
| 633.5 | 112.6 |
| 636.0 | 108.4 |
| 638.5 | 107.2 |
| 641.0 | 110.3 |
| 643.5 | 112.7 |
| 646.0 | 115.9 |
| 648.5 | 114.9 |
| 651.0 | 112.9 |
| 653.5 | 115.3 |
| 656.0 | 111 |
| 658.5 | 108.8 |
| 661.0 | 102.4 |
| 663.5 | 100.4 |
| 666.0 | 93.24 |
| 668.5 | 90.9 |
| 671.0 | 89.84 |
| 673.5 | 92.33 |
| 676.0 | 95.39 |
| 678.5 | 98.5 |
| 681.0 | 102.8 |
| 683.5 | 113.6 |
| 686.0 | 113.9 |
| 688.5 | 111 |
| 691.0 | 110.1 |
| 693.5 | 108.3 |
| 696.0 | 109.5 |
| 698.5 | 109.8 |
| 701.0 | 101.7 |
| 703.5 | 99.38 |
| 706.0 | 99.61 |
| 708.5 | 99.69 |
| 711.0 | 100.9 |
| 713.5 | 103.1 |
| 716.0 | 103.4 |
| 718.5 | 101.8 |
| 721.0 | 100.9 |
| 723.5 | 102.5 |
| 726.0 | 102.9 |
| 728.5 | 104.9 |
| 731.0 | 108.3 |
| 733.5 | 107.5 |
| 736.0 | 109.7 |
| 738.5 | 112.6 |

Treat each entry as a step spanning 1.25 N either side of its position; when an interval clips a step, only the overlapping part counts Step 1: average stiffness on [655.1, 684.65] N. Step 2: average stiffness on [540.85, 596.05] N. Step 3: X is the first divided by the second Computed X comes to 1.26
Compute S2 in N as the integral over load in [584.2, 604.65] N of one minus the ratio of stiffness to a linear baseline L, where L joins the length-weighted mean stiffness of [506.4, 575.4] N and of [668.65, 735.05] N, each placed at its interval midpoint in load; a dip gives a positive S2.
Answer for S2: -4.8 N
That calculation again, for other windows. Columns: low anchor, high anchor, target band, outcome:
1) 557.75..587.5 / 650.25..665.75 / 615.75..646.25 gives -3.5 N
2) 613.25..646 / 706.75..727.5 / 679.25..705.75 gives -1.0 N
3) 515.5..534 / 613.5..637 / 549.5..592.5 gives 9.9 N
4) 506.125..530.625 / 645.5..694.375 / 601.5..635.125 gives -1.8 N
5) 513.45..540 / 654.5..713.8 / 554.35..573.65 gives 7.1 N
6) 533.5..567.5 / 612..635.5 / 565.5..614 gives -4.2 N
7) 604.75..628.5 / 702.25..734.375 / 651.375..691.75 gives 0.1 N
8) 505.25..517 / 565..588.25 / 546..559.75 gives 4.0 N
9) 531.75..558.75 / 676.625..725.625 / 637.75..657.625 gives -3.8 N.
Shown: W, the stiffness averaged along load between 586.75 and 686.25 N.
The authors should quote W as 106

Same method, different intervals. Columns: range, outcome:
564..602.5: 93.6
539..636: 90.9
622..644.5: 110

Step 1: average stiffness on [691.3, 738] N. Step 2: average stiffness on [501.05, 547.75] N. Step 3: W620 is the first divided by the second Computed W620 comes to 1.16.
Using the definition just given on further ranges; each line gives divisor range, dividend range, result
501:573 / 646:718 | 1.31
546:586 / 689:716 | 1.44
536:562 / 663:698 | 1.47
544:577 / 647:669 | 1.62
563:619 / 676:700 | 1.13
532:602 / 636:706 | 1.27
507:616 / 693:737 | 1.18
